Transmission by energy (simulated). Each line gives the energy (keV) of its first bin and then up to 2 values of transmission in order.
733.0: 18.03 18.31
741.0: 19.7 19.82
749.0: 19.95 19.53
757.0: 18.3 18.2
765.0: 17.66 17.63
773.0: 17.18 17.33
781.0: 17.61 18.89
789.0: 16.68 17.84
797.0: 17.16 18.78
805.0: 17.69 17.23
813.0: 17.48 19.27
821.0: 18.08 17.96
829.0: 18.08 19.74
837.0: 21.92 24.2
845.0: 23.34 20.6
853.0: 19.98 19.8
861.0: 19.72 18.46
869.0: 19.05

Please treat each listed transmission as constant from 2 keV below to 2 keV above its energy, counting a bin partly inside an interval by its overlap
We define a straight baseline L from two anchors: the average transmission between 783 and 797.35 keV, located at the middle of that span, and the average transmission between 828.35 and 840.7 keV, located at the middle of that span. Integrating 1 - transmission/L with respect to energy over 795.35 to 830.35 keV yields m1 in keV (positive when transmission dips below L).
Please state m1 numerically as 2.3 keV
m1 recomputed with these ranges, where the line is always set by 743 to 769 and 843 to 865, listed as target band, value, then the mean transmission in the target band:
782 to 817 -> 3.13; 17.8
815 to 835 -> 1.36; 18.6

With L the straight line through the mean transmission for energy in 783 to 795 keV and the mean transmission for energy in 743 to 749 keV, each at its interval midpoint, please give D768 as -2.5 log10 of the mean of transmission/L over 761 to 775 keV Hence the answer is 0.073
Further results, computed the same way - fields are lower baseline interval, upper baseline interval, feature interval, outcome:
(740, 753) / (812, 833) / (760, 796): 0.092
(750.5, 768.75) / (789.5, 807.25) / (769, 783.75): 0.038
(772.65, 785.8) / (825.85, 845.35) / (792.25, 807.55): 0.065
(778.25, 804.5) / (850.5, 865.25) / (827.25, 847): -0.129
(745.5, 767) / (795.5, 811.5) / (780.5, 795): 0.019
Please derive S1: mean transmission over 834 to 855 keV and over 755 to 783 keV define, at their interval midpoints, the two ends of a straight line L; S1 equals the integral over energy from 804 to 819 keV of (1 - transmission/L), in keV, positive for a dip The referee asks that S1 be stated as 1.59 keV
